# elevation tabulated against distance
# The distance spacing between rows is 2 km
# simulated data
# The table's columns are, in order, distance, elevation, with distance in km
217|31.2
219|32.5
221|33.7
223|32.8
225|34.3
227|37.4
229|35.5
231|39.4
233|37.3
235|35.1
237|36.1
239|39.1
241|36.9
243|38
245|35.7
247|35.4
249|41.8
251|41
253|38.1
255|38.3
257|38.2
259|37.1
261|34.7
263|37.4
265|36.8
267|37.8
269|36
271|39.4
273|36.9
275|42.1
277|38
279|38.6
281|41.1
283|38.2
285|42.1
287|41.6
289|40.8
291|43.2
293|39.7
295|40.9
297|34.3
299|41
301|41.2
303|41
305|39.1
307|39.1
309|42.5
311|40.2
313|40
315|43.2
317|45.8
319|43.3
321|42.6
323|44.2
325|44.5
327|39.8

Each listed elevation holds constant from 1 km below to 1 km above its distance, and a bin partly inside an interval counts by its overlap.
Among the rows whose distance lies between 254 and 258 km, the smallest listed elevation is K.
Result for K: 38.2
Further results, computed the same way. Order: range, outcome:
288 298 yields 34.3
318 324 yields 42.6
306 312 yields 39.1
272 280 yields 36.9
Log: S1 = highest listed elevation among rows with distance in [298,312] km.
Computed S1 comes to 42.5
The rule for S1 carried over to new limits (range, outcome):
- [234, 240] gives 39.1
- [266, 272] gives 39.4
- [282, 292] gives 43.2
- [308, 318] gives 45.8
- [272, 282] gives 42.1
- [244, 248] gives 35.7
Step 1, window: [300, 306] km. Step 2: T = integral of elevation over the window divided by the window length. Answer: 40.4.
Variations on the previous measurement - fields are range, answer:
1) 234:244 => 37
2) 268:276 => 38.6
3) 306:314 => 40.5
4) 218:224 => 33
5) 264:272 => 37.5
